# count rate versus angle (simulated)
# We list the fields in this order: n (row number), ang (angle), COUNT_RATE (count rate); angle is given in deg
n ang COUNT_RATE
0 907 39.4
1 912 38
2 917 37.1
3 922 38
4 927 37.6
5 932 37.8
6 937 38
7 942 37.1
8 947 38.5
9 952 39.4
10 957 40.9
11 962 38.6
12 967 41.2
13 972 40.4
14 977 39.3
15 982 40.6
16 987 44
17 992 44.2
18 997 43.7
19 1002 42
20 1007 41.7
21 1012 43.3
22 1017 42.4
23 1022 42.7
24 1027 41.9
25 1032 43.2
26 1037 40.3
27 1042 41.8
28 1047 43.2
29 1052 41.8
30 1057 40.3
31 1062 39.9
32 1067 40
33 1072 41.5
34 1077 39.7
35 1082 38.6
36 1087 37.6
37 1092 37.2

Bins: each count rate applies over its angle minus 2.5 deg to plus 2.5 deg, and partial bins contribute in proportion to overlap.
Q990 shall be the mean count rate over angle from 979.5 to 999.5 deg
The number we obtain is 43.1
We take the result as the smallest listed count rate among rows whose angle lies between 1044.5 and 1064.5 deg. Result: 39.9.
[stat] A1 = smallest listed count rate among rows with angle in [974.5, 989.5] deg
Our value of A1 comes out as 39.3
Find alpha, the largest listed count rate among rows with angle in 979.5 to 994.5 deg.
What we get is 44.2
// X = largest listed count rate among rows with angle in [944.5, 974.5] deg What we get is 41.2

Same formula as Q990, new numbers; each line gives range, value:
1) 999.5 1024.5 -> 42.4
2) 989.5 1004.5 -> 43.3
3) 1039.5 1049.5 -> 42.5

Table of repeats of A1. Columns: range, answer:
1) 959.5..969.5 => 38.6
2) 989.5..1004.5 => 42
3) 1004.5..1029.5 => 41.7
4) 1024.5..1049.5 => 40.3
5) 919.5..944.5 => 37.1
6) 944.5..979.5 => 38.5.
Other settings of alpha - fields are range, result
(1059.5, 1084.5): 41.5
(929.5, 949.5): 38.5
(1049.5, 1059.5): 41.8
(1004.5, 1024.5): 43.3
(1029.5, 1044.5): 43.2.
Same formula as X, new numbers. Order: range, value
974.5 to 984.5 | 40.6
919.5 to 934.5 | 38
